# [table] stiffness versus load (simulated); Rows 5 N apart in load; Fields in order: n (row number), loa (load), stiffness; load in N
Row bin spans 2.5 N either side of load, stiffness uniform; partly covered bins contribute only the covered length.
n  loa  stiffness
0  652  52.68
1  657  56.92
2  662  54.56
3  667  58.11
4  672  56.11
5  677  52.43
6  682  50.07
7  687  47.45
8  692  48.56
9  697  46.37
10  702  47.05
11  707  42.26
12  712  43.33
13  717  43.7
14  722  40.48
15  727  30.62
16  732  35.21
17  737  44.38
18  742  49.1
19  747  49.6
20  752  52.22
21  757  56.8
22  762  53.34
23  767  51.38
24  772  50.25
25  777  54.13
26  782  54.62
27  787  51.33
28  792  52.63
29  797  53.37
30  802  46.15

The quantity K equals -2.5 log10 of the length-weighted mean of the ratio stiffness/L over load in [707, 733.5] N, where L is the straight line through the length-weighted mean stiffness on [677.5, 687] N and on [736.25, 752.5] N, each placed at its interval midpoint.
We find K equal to 0.25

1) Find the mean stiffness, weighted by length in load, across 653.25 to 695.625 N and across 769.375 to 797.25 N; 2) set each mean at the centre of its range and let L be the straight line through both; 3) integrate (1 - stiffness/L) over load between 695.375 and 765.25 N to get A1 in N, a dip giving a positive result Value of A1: 9.8 N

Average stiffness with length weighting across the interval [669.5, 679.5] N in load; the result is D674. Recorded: 54.3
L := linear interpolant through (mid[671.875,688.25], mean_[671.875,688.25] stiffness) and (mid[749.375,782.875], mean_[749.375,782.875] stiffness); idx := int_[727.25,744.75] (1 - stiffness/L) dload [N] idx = 3.69 N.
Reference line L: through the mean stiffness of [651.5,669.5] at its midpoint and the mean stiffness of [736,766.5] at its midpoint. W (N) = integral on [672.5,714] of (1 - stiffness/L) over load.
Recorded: 5.0 N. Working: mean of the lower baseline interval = 55.9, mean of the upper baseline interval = 51.3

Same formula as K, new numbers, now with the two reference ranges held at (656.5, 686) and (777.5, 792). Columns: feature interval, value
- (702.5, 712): 0.23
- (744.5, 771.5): 0.02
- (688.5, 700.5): 0.14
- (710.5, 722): 0.25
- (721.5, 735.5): 0.45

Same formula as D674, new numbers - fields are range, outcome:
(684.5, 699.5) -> 47.5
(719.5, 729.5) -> 35.5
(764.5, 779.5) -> 51.9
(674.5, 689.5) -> 50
